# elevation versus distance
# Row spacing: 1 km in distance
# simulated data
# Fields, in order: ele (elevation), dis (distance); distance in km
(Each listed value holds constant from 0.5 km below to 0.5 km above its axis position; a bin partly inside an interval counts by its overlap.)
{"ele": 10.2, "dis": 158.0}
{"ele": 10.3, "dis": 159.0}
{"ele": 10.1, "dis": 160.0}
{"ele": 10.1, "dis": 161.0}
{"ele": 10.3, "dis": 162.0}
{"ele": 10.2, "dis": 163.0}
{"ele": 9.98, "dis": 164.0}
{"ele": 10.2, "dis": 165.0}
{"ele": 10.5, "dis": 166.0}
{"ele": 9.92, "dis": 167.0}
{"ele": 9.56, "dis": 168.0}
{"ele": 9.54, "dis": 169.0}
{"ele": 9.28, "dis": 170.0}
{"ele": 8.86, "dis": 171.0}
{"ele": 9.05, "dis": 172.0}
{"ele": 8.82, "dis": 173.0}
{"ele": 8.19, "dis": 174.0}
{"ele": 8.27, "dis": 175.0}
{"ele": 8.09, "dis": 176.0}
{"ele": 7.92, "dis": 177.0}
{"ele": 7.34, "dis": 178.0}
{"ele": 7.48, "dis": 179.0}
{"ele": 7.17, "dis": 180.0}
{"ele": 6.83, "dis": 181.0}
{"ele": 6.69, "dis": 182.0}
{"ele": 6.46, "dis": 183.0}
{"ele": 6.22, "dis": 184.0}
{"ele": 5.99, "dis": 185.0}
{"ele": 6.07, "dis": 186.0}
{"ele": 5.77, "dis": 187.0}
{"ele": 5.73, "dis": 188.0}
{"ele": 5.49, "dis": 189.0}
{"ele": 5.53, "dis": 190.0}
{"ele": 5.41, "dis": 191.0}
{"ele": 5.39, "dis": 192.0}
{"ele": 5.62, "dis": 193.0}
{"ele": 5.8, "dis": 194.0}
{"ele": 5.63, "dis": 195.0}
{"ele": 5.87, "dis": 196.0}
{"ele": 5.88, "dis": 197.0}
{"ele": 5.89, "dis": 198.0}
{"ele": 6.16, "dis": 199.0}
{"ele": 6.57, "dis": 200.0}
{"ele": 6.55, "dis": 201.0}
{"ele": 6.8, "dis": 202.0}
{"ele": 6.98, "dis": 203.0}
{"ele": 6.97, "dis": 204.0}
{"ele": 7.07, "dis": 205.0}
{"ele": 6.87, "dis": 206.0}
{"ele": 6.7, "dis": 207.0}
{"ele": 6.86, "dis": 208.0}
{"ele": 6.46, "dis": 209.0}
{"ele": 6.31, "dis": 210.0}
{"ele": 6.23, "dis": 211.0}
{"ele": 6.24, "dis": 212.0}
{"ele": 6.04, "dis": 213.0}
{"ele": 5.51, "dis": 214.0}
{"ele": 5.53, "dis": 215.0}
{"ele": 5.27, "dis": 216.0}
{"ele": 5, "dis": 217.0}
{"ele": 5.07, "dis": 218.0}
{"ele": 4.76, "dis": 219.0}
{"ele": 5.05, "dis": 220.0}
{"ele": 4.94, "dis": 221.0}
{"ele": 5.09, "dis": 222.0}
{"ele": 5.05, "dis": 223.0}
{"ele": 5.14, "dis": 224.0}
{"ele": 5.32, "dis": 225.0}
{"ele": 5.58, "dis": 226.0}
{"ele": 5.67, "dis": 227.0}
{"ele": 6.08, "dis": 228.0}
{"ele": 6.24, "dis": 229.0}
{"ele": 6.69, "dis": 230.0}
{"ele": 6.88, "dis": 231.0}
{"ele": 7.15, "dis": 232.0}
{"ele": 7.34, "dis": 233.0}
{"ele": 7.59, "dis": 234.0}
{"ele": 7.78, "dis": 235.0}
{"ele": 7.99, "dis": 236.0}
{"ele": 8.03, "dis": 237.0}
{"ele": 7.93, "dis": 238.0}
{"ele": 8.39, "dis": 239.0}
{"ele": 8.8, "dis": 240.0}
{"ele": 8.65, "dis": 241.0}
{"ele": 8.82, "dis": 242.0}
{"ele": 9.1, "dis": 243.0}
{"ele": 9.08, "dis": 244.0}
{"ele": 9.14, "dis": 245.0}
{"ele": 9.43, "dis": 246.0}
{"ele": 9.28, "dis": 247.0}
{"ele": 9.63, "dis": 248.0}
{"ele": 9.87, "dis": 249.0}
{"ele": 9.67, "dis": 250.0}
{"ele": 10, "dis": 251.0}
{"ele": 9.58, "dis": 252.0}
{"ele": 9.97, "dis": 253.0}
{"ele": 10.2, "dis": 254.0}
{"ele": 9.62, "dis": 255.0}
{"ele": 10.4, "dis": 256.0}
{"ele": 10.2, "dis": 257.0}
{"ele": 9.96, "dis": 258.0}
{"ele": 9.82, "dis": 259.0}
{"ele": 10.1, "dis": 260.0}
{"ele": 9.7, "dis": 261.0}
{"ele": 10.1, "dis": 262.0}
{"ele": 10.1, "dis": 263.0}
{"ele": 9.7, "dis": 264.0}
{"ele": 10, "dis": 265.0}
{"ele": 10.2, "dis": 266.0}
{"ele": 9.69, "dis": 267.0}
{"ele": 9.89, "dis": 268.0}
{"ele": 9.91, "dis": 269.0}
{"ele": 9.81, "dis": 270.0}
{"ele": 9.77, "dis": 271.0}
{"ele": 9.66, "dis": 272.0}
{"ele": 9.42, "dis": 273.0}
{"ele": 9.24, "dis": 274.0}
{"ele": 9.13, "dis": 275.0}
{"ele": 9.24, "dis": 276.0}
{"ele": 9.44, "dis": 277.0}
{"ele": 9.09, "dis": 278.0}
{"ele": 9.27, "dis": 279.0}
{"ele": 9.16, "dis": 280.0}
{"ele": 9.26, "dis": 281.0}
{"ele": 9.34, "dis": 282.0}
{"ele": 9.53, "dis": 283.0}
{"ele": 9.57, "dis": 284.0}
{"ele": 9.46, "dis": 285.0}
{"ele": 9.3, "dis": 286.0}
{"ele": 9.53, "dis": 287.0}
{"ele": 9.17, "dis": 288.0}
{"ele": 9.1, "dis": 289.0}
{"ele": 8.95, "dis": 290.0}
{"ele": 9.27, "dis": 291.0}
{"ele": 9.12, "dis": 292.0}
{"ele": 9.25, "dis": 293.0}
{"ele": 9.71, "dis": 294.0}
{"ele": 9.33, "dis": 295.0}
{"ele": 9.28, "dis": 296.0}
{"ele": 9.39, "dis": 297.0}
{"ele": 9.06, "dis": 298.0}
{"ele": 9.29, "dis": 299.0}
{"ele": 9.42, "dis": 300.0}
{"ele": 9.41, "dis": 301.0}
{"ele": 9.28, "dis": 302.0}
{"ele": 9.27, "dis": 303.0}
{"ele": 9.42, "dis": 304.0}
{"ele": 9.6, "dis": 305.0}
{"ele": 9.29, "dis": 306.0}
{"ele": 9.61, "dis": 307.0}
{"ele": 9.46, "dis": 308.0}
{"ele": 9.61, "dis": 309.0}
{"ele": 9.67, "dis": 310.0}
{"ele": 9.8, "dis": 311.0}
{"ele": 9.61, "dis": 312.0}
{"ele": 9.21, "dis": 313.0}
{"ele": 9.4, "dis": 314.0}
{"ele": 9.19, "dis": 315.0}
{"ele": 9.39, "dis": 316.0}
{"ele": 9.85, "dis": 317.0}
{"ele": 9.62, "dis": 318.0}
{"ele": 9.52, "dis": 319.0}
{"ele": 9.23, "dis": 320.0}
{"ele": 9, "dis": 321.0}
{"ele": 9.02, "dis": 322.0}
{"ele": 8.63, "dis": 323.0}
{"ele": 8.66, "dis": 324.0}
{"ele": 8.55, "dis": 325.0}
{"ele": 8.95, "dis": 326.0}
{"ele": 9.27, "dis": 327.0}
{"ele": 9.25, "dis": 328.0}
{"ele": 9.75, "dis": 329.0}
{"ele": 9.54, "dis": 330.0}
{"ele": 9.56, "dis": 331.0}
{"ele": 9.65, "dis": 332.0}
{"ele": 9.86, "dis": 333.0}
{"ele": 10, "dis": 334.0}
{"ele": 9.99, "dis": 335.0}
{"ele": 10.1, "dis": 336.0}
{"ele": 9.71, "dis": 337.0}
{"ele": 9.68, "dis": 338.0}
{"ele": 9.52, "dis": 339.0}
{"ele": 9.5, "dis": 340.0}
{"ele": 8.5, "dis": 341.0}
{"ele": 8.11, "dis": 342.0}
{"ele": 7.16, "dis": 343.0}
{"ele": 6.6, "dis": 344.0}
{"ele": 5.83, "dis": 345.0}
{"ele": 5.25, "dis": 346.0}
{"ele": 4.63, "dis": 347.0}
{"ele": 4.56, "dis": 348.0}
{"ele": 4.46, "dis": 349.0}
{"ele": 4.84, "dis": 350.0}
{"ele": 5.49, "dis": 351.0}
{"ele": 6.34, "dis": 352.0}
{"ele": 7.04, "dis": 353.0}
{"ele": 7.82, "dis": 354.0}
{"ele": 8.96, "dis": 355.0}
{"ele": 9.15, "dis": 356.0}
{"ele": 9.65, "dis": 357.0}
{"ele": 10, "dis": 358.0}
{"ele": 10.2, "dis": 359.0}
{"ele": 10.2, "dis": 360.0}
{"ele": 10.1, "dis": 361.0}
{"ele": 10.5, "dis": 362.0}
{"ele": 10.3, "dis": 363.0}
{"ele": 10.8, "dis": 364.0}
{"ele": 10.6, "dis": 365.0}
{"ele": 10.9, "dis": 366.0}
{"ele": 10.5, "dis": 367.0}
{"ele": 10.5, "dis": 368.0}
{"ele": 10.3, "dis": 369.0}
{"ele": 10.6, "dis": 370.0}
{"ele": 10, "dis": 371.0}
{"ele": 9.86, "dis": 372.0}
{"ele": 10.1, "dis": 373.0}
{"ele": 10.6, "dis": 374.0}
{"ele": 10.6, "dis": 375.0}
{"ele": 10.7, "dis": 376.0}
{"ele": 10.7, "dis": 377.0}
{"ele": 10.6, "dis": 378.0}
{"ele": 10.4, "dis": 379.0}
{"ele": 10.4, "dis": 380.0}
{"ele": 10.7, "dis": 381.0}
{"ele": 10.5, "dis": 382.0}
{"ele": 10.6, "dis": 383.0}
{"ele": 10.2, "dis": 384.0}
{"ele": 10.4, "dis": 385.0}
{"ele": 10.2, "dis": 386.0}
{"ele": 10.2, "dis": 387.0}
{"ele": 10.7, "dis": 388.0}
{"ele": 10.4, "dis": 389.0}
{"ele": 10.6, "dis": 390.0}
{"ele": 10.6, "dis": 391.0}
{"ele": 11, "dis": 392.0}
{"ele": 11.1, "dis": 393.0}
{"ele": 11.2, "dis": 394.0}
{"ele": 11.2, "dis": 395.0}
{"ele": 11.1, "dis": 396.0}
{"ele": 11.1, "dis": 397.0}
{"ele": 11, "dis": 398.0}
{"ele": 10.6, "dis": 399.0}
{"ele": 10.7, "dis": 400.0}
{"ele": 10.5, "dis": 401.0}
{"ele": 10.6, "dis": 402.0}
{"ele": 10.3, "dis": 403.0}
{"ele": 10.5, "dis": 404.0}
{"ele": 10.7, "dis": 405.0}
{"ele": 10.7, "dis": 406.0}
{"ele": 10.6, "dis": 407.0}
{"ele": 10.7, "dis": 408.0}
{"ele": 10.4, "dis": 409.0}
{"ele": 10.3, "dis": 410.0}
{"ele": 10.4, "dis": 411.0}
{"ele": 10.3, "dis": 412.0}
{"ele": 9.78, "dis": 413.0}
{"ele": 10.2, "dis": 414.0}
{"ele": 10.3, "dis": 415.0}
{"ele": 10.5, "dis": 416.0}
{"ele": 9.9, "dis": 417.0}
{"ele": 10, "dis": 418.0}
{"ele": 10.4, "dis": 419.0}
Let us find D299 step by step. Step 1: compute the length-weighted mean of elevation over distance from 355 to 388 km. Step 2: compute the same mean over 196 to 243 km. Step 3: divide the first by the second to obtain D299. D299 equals 1.6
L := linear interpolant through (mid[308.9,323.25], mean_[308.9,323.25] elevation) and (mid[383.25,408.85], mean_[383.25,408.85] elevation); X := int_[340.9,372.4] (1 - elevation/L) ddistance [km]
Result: 5.1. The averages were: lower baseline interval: 9.39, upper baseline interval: 10.7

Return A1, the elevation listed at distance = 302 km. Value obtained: 9.28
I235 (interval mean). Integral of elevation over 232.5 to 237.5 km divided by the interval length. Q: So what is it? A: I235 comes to 7.75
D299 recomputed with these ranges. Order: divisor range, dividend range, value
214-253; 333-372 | 1.19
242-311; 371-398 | 1.11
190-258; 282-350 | 1.25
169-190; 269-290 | 1.28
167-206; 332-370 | 1.24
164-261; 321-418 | 1.30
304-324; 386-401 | 1.15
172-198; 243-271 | 1.49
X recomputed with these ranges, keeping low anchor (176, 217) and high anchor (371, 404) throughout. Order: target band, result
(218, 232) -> 2.68 km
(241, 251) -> -2.60 km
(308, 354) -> 3.97 km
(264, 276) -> -2.63 km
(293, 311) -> -1.57 km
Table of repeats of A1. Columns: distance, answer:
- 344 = 6.6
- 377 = 10.7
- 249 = 9.87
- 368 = 10.5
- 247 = 9.28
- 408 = 10.7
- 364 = 10.8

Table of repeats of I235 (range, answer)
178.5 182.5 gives 7.04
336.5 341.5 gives 9.38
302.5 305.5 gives 9.43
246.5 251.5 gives 9.69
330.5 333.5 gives 9.69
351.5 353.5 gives 6.69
